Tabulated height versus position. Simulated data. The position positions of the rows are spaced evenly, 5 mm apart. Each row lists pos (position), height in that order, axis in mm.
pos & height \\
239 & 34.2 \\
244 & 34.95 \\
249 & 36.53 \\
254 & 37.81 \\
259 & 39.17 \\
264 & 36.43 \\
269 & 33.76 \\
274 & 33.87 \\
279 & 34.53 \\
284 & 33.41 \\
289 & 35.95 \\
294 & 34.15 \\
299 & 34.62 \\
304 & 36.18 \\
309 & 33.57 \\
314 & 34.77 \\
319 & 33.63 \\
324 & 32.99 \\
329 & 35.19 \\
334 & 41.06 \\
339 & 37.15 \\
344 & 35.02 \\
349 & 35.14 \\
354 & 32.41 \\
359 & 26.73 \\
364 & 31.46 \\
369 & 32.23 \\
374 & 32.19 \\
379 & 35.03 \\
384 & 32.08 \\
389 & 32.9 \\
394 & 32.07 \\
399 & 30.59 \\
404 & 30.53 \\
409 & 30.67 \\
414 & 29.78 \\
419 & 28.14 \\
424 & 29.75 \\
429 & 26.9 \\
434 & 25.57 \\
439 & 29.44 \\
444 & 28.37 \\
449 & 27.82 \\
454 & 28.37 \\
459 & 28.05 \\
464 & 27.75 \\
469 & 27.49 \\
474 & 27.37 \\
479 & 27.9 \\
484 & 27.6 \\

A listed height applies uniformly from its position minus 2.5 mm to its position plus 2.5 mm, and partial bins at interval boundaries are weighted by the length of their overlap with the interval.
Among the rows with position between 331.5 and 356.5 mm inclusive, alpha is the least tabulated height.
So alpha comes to 32.41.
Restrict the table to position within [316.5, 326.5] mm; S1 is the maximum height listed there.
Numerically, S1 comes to 33.63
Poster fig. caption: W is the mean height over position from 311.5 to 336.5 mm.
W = 35.5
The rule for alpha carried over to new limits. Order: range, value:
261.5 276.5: 33.76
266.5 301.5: 33.41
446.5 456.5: 27.82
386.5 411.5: 30.53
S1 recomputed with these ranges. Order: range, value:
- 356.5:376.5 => 32.23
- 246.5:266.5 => 39.17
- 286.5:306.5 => 36.18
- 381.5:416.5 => 32.9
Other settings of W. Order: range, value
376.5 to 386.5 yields 33.6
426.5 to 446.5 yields 27.6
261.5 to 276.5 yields 34.7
